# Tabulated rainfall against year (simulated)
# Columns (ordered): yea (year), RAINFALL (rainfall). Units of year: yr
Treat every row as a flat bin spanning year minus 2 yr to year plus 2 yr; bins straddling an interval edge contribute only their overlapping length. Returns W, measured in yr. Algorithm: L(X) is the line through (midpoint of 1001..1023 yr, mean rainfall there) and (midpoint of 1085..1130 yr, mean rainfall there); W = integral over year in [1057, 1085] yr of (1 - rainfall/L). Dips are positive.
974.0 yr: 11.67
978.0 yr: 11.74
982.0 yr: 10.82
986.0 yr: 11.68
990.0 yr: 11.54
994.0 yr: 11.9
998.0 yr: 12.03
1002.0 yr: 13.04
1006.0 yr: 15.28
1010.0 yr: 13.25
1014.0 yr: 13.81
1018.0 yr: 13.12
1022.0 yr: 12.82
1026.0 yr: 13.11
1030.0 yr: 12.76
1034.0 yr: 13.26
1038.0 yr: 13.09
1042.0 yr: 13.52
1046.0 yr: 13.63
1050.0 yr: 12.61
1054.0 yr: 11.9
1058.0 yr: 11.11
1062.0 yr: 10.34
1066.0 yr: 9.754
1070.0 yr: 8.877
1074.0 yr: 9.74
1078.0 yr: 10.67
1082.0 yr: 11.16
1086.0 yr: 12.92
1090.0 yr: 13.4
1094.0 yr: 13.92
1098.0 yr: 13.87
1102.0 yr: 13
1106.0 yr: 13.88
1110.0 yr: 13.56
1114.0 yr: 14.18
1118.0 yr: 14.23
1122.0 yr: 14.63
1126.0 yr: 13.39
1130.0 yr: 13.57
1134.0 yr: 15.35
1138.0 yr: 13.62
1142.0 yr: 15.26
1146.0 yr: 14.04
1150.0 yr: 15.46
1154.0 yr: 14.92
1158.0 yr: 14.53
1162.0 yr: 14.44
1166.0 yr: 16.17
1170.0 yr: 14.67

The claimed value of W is 6.93 yr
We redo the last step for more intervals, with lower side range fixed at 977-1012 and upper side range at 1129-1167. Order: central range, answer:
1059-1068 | 2.19 yr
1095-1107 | 0.36 yr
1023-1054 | 0.01 yr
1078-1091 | 1.53 yr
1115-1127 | 0.14 yr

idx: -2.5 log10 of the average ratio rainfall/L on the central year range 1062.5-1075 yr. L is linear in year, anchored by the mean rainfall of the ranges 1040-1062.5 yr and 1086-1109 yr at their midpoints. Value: 0.32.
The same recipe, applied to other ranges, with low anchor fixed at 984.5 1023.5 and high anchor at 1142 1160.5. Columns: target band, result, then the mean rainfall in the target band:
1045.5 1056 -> 0.07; 12.6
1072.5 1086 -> 0.26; 10.9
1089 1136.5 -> 0.03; 13.9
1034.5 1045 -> 0.00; 13.3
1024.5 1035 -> 0.01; 13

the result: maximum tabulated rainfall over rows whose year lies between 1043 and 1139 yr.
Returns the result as 15.35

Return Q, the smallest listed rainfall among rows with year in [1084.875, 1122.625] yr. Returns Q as 12.92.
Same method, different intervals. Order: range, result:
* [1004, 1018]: 13.12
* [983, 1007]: 11.54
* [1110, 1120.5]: 13.56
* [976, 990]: 10.82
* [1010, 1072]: 8.877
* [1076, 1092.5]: 10.67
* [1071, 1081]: 9.74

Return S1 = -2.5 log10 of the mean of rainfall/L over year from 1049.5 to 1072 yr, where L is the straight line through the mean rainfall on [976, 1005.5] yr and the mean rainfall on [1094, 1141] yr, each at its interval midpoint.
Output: 0.223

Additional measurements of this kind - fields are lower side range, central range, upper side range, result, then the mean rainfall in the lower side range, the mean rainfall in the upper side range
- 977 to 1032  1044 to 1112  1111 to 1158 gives 0.139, 12.7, 14.4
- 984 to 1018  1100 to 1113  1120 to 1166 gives 0.045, 12.8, 14.5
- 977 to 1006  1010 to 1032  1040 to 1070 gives -0.110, 12.1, 11.6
